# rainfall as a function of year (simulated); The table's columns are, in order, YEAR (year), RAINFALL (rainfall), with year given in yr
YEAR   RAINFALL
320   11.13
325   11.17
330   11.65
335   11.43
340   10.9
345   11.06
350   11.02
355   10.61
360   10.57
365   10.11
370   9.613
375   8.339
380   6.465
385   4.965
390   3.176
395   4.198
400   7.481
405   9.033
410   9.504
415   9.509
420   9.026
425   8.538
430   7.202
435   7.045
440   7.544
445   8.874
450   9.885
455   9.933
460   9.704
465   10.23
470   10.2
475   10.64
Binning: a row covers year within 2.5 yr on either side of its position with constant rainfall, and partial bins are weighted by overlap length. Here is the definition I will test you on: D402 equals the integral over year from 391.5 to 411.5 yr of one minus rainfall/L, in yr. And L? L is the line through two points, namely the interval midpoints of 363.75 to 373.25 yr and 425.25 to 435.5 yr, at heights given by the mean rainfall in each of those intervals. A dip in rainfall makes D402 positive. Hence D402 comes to 2.8 yr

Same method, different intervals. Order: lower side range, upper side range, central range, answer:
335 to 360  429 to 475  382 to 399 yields 9.5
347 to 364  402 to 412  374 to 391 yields 7.2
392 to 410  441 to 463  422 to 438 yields 1.5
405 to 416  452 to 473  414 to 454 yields 5.0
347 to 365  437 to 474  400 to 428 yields 2.9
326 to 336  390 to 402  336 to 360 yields -2.6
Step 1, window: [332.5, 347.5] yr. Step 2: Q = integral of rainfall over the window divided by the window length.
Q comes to 11.1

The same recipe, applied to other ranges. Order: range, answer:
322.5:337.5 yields 11.4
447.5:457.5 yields 9.91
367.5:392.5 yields 6.51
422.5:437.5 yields 7.59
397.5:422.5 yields 8.91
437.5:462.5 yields 9.19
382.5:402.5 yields 4.96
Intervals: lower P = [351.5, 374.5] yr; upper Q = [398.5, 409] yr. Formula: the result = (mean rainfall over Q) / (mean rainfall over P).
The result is 0.8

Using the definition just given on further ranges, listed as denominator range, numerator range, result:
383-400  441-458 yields 2.05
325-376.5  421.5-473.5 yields 0.84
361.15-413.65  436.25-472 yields 1.26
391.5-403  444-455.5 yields 1.67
